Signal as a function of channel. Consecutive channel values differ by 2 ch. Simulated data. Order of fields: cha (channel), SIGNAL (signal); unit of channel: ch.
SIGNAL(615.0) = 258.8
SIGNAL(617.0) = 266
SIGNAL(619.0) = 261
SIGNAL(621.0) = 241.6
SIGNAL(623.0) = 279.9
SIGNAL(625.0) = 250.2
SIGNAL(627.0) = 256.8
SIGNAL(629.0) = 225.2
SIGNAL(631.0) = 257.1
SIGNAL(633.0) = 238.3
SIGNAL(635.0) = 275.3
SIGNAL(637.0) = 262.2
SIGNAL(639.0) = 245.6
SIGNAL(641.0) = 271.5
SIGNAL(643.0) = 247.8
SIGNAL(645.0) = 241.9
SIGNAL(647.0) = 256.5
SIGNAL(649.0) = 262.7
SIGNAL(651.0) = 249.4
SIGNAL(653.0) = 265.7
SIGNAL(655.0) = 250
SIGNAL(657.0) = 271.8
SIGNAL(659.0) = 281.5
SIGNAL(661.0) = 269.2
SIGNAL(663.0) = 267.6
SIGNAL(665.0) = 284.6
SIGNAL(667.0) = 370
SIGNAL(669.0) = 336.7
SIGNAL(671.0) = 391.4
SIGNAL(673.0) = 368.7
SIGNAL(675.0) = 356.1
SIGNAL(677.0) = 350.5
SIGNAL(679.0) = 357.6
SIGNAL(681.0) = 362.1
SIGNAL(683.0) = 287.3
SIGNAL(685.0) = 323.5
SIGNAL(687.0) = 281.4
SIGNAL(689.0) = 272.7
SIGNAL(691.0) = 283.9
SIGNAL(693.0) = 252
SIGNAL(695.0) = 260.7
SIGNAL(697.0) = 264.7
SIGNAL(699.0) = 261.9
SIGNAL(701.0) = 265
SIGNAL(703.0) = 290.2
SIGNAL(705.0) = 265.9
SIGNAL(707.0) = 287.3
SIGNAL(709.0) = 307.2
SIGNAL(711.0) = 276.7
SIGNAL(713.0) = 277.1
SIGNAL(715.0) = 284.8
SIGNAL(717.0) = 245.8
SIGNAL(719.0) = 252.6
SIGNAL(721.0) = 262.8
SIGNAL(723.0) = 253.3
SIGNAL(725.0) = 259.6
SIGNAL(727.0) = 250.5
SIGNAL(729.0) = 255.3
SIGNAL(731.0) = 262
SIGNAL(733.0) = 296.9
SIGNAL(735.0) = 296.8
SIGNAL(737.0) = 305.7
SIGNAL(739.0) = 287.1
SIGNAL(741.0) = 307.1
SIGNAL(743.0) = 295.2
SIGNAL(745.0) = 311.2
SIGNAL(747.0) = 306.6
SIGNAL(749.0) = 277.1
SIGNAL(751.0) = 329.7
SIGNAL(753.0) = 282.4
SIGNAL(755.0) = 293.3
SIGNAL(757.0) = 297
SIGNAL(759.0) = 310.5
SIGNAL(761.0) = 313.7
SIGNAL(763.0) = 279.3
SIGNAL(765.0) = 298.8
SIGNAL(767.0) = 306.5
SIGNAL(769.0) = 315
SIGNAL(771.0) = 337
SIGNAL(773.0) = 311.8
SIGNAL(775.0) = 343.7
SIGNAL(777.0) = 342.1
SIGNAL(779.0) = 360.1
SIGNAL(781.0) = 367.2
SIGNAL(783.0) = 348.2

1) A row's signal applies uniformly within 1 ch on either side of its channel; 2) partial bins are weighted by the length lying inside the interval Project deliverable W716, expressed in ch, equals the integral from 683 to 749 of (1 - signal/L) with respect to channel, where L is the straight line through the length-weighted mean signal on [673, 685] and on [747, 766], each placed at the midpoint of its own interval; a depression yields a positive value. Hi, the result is 8.82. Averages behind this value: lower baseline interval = 343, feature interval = 278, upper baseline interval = 298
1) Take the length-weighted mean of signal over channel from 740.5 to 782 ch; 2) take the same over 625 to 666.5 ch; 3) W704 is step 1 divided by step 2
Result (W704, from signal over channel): 1.21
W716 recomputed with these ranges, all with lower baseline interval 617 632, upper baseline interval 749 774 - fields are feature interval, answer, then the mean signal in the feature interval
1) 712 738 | 2.0 ch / 269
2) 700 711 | 0.1 ch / 283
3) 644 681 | -4.8 ch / 303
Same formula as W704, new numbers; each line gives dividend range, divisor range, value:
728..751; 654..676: 0.93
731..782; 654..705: 1.03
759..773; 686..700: 1.15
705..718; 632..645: 1.09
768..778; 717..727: 1.29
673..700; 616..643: 1.19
